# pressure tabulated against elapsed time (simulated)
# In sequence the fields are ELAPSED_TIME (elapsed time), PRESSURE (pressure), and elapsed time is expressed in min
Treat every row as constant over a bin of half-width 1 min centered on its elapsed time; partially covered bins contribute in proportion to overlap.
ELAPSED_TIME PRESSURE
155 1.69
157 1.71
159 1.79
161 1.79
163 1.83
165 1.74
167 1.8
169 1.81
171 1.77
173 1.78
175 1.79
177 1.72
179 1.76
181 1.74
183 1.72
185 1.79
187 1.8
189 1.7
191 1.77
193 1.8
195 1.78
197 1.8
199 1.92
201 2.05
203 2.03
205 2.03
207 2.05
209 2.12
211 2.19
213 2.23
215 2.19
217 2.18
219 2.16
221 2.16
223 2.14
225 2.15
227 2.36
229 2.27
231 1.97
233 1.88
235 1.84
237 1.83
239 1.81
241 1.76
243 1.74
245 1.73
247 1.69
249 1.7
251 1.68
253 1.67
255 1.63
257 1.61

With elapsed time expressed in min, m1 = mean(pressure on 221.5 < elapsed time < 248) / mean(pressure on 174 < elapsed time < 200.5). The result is 1.09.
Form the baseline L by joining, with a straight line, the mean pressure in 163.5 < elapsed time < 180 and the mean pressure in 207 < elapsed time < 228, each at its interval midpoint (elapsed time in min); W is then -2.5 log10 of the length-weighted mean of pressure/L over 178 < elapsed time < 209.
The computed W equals 0.06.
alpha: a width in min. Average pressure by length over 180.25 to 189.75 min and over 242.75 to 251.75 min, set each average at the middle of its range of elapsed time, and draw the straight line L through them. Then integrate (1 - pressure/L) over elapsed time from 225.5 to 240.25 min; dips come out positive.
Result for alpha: -2.4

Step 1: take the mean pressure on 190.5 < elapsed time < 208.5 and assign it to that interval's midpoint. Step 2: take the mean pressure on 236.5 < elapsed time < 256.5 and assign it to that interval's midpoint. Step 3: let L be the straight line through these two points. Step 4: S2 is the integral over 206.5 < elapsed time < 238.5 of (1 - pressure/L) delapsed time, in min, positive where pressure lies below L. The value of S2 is -4.9 min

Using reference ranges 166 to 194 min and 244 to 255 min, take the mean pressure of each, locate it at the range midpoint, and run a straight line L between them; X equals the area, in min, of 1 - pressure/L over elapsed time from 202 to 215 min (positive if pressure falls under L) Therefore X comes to -2.8 min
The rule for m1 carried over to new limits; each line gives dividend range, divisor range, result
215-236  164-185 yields 1.20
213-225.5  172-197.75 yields 1.23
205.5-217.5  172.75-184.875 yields 1.23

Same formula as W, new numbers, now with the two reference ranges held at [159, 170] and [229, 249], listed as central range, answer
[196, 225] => -0.16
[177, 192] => 0.03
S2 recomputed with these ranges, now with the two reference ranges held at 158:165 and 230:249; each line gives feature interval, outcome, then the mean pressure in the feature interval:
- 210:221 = -2.38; 2.19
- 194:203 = -0.53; 1.9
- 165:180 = 0.18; 1.77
